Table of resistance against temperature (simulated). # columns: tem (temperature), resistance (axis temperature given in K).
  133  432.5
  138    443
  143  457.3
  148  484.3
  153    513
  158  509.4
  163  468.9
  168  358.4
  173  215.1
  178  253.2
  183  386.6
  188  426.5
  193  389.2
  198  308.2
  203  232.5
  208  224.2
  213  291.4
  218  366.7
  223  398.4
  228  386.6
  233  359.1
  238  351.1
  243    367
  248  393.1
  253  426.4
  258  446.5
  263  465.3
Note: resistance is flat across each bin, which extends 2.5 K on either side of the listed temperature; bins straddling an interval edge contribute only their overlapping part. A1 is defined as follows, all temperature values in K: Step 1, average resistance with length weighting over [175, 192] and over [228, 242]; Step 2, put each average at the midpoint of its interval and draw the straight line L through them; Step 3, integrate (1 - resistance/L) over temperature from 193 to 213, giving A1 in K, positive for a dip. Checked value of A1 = 4.5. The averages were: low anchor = 354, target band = 276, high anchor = 362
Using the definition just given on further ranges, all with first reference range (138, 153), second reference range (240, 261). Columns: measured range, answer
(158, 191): 6.6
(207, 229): 4.6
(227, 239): 1.6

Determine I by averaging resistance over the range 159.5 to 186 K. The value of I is 345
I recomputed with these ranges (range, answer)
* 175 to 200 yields 351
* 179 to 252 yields 348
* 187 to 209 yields 315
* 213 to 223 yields 356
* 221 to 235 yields 382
